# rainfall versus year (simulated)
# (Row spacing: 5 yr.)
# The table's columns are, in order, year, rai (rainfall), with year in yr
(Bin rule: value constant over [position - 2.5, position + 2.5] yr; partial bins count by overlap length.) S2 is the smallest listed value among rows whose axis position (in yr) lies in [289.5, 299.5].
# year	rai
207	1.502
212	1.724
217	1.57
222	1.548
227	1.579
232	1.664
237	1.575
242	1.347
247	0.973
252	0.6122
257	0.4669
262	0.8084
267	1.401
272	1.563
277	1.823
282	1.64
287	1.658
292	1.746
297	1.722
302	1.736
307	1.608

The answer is 1.722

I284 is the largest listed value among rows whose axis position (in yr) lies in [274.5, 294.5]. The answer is 1.823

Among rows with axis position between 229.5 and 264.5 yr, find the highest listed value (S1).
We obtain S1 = 1.664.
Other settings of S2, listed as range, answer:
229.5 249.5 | 0.973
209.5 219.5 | 1.57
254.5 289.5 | 0.4669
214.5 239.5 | 1.548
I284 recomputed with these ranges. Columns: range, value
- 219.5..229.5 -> 1.579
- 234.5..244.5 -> 1.575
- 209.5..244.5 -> 1.724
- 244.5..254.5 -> 0.973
